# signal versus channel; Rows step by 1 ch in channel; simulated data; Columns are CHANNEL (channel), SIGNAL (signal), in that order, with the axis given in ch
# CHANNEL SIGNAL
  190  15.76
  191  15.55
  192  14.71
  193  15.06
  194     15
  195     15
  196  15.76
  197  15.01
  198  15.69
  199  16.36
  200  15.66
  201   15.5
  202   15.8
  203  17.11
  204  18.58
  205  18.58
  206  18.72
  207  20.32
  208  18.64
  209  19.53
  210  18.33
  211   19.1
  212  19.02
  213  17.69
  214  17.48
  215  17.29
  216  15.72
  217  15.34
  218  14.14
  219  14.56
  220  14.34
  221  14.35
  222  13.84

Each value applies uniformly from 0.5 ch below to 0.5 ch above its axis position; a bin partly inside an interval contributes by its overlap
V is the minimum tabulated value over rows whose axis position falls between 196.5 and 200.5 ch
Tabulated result 15.01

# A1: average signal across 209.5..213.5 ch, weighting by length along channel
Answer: 18.5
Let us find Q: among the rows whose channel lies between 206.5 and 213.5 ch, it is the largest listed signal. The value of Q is 20.32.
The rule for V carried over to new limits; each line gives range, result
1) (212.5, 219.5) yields 14.14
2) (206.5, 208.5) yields 18.64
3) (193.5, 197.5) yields 15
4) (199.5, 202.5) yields 15.5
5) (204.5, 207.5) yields 18.58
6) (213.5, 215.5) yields 17.29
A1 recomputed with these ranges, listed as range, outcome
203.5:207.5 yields 19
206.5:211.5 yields 19.2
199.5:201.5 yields 15.6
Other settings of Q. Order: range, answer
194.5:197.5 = 15.76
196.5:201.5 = 16.36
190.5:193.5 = 15.55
